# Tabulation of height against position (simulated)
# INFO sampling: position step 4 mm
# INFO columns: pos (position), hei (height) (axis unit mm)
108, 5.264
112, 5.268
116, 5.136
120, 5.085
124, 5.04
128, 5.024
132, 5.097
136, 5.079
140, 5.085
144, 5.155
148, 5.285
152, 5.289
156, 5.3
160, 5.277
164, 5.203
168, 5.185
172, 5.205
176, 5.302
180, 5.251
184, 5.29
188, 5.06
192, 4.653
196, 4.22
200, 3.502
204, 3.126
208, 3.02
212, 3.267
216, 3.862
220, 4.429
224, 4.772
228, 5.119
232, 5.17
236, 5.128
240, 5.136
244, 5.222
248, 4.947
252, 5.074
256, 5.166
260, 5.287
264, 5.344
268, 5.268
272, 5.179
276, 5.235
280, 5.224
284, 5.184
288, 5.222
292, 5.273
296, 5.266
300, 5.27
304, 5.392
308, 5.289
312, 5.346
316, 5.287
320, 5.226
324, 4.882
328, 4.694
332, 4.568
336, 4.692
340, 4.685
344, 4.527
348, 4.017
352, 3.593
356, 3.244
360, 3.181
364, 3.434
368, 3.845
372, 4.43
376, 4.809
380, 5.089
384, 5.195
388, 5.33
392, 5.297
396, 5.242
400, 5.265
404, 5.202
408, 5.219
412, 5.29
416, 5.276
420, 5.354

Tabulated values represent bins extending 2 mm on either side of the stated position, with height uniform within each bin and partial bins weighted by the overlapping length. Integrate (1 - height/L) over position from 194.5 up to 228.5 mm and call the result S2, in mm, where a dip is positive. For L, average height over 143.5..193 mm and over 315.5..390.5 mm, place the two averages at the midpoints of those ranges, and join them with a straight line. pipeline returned 7.81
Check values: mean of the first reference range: 5.2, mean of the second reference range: 4.45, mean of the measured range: 3.87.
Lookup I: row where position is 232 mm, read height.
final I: 5.17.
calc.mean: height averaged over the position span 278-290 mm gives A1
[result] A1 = 5.21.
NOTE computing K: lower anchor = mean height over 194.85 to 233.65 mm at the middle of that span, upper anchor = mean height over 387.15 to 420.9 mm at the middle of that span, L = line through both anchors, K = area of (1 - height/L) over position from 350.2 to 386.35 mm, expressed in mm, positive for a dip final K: 6.8 mm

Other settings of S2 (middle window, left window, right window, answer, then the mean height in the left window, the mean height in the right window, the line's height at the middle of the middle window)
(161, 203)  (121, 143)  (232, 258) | 1.9 mm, 5.07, 5.12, 5.09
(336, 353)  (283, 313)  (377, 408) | 3.1 mm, 5.28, 5.22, 5.25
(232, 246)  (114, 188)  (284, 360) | -0.5 mm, 5.18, 4.77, 4.97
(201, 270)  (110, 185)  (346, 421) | 4.5 mm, 5.19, 4.64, 4.98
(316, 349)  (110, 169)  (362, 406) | 1.2 mm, 5.17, 4.83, 4.9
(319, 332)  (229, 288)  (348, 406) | -0.2 mm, 5.18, 4.49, 4.79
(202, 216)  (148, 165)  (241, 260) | 5.3 mm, 5.27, 5.12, 5.19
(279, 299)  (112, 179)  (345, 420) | -1.6 mm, 5.18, 4.63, 4.84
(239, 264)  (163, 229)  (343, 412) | -3.6 mm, 4.48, 4.55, 4.5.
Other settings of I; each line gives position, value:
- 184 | 5.29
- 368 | 3.845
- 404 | 5.202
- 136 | 5.079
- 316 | 5.287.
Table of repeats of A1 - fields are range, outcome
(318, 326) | 5.05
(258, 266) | 5.32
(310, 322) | 5.29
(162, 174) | 5.2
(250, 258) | 5.12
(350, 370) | 3.46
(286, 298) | 5.25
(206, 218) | 3.38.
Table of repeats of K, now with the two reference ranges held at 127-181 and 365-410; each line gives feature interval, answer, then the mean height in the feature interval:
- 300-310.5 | -0.59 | 5.33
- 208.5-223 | 3.68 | 3.83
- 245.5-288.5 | -0.94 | 5.19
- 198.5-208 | 3.52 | 3.24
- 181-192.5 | 0.21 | 5.07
